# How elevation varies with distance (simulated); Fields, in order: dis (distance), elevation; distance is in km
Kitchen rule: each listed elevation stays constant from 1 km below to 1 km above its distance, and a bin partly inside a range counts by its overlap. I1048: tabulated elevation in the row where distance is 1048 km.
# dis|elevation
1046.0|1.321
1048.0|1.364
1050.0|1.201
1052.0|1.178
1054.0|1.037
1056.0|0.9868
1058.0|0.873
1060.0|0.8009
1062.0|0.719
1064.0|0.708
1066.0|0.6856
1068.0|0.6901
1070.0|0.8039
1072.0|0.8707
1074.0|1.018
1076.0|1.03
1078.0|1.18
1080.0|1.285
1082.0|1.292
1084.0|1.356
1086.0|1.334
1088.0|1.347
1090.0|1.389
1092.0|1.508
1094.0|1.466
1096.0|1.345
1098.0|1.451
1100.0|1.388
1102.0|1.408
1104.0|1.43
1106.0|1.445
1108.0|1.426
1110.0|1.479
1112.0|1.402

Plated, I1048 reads 1.364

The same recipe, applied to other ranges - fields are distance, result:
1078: 1.18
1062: 0.719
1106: 1.445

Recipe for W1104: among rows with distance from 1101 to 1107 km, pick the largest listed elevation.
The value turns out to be 1.445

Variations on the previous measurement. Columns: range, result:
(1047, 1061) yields 1.364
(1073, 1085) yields 1.356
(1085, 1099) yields 1.508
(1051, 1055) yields 1.178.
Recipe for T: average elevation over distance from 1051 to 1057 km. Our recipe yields 1.07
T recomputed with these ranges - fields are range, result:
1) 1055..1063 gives 0.845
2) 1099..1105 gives 1.41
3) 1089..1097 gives 1.43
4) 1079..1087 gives 1.32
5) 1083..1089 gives 1.35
